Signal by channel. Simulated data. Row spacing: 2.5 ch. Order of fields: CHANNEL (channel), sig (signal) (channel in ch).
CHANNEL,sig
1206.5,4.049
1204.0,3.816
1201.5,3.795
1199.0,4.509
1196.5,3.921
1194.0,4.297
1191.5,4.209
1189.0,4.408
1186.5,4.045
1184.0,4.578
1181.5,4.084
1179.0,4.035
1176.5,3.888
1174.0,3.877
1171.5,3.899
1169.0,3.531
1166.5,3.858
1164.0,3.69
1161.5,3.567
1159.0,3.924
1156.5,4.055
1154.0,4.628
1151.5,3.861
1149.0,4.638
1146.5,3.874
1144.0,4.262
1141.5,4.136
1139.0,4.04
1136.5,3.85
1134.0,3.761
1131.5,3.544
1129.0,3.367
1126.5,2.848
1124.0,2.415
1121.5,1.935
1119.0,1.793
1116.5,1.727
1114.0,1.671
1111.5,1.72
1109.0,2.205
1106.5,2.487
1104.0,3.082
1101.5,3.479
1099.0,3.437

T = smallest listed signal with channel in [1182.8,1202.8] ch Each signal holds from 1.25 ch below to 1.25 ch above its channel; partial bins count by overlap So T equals 3.795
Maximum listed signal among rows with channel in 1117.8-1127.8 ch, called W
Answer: 2.848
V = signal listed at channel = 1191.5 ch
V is 4.209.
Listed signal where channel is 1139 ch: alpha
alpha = 4.04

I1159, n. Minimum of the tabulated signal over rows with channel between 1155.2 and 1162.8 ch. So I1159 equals 3.567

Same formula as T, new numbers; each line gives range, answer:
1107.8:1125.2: 1.671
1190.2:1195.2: 4.209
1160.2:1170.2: 3.531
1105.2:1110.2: 2.205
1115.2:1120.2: 1.727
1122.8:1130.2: 2.415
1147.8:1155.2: 3.861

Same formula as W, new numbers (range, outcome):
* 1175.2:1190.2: 4.578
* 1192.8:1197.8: 4.297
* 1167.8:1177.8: 3.899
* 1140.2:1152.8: 4.638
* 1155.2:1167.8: 4.055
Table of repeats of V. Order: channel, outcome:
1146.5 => 3.874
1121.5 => 1.935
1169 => 3.531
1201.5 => 3.795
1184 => 4.578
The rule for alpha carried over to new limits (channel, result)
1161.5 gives 3.567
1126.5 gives 2.848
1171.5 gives 3.899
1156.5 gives 4.055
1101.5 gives 3.479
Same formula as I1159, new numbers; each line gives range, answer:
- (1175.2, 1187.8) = 3.888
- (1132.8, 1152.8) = 3.761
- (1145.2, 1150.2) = 3.874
